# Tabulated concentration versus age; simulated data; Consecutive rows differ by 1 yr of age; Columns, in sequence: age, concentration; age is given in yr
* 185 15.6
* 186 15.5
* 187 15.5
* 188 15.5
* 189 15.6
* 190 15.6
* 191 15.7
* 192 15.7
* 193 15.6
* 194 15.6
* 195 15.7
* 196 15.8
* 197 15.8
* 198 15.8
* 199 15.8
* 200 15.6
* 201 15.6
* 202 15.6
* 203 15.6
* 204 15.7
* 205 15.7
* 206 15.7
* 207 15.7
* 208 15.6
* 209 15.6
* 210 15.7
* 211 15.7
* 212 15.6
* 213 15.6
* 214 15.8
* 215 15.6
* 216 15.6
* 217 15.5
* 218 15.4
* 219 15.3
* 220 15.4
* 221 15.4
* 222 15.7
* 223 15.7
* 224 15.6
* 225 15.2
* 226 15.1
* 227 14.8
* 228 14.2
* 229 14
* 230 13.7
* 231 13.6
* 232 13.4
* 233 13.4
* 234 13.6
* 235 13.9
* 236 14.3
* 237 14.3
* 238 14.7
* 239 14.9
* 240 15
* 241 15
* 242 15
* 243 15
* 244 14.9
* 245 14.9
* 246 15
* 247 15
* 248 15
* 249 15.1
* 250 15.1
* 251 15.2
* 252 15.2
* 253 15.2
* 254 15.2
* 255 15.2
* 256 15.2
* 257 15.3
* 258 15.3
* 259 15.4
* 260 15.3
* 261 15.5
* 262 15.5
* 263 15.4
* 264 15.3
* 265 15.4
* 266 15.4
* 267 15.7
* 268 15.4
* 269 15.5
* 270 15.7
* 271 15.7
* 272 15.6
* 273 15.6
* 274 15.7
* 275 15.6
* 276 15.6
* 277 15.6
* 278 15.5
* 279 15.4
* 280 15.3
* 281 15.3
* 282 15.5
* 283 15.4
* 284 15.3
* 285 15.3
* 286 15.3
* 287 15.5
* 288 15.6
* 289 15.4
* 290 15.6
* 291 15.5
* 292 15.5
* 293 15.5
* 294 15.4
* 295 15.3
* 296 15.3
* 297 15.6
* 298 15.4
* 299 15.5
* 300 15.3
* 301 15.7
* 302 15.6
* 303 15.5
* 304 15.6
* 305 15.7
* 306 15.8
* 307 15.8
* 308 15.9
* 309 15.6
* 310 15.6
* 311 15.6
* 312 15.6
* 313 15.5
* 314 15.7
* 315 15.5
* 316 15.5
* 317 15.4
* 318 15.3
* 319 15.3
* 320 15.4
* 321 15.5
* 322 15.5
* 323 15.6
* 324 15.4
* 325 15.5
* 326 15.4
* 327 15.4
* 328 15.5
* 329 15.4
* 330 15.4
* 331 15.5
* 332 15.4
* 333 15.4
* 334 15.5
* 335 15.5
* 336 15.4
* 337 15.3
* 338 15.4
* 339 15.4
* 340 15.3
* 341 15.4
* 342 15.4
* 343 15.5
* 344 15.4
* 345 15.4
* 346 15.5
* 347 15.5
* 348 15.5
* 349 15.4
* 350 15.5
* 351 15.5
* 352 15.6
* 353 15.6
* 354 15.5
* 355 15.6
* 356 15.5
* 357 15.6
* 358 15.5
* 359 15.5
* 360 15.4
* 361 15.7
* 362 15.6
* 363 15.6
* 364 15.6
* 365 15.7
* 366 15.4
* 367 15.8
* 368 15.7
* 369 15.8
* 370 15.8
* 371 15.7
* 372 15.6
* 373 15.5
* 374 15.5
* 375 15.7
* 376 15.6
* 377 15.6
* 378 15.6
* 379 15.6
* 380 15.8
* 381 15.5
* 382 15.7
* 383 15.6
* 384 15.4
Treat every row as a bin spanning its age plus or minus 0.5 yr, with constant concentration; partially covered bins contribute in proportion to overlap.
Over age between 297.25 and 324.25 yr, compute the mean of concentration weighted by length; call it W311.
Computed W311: 15.6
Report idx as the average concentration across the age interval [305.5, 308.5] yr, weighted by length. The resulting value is 15.8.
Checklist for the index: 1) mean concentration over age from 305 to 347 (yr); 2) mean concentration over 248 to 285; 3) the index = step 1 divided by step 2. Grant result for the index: 1.0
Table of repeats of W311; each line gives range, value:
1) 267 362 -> 15.5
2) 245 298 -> 15.4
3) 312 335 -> 15.5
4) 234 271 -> 15.1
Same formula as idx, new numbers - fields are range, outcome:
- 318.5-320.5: 15.4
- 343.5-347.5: 15.4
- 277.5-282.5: 15.4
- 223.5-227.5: 15.2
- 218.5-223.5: 15.5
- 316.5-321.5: 15.4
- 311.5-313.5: 15.6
